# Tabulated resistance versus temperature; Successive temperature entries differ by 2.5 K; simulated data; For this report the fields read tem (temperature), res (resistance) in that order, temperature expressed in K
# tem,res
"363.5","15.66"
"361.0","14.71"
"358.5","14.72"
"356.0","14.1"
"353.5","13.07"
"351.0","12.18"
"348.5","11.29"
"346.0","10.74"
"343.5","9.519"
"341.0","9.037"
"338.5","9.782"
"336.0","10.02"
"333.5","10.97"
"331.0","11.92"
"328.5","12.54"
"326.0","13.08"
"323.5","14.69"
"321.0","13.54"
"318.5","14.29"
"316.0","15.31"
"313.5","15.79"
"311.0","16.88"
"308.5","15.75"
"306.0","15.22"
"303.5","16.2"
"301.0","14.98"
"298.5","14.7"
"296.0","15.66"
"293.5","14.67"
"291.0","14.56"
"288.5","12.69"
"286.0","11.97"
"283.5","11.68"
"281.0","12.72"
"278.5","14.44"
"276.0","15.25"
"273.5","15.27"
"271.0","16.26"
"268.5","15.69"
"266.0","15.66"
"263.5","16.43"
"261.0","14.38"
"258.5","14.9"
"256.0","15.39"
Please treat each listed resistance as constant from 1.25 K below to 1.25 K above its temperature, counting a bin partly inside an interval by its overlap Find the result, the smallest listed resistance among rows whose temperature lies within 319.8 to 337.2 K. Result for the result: 10.02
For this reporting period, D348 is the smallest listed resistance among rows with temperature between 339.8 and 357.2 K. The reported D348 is 9.037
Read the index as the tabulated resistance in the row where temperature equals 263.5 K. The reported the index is 16.43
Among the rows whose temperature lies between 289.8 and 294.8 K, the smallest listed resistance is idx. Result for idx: 14.56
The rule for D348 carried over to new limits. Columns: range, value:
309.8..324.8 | 13.54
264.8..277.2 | 15.25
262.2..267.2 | 15.66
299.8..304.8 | 14.98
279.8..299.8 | 11.68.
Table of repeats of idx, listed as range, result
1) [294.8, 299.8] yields 14.7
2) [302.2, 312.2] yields 15.22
